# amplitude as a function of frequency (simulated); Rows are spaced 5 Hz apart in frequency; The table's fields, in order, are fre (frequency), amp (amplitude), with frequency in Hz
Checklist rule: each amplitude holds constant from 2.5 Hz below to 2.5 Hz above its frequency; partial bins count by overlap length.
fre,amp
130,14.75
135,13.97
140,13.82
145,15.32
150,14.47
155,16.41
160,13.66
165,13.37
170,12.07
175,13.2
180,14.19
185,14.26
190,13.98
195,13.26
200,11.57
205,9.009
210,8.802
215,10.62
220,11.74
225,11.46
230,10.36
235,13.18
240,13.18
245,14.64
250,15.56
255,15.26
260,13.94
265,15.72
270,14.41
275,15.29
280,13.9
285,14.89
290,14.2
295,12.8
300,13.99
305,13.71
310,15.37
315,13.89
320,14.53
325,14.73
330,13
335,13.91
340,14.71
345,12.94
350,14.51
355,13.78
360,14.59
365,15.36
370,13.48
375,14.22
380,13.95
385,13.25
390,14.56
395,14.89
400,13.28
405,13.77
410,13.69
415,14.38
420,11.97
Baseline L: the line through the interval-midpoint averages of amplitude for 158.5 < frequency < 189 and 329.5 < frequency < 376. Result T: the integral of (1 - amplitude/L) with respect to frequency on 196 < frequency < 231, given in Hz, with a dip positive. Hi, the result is 7.66 Hz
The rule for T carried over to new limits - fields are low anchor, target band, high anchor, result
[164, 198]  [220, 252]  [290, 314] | 1.8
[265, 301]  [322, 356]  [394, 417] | 0.5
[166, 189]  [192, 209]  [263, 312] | 3.1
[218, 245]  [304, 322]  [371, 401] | -1.7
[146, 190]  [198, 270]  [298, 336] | 7.7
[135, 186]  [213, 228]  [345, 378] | 3.0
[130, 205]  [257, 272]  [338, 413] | -0.9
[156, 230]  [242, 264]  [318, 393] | -3.3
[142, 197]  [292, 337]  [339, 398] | 0.4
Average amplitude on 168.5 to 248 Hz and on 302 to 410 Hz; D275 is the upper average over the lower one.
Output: 1.15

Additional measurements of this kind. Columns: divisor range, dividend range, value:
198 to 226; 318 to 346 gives 1.34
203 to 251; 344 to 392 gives 1.20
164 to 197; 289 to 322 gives 1.04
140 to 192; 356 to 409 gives 1.00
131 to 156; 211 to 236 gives 0.76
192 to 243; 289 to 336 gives 1.23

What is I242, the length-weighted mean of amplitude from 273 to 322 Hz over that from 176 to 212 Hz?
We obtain 1.2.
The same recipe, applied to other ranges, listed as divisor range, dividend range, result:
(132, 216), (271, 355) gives 1.08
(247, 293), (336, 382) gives 0.96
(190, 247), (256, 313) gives 1.23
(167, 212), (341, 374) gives 1.15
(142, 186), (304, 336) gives 1.01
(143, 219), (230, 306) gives 1.10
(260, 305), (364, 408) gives 0.98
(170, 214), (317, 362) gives 1.15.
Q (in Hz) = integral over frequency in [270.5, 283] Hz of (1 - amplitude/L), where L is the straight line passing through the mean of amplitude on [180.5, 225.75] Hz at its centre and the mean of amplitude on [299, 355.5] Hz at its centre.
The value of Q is -1.36 Hz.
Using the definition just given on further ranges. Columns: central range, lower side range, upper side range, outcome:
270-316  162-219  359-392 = -3.28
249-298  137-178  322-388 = -1.82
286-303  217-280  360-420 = 0.04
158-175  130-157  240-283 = 1.98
